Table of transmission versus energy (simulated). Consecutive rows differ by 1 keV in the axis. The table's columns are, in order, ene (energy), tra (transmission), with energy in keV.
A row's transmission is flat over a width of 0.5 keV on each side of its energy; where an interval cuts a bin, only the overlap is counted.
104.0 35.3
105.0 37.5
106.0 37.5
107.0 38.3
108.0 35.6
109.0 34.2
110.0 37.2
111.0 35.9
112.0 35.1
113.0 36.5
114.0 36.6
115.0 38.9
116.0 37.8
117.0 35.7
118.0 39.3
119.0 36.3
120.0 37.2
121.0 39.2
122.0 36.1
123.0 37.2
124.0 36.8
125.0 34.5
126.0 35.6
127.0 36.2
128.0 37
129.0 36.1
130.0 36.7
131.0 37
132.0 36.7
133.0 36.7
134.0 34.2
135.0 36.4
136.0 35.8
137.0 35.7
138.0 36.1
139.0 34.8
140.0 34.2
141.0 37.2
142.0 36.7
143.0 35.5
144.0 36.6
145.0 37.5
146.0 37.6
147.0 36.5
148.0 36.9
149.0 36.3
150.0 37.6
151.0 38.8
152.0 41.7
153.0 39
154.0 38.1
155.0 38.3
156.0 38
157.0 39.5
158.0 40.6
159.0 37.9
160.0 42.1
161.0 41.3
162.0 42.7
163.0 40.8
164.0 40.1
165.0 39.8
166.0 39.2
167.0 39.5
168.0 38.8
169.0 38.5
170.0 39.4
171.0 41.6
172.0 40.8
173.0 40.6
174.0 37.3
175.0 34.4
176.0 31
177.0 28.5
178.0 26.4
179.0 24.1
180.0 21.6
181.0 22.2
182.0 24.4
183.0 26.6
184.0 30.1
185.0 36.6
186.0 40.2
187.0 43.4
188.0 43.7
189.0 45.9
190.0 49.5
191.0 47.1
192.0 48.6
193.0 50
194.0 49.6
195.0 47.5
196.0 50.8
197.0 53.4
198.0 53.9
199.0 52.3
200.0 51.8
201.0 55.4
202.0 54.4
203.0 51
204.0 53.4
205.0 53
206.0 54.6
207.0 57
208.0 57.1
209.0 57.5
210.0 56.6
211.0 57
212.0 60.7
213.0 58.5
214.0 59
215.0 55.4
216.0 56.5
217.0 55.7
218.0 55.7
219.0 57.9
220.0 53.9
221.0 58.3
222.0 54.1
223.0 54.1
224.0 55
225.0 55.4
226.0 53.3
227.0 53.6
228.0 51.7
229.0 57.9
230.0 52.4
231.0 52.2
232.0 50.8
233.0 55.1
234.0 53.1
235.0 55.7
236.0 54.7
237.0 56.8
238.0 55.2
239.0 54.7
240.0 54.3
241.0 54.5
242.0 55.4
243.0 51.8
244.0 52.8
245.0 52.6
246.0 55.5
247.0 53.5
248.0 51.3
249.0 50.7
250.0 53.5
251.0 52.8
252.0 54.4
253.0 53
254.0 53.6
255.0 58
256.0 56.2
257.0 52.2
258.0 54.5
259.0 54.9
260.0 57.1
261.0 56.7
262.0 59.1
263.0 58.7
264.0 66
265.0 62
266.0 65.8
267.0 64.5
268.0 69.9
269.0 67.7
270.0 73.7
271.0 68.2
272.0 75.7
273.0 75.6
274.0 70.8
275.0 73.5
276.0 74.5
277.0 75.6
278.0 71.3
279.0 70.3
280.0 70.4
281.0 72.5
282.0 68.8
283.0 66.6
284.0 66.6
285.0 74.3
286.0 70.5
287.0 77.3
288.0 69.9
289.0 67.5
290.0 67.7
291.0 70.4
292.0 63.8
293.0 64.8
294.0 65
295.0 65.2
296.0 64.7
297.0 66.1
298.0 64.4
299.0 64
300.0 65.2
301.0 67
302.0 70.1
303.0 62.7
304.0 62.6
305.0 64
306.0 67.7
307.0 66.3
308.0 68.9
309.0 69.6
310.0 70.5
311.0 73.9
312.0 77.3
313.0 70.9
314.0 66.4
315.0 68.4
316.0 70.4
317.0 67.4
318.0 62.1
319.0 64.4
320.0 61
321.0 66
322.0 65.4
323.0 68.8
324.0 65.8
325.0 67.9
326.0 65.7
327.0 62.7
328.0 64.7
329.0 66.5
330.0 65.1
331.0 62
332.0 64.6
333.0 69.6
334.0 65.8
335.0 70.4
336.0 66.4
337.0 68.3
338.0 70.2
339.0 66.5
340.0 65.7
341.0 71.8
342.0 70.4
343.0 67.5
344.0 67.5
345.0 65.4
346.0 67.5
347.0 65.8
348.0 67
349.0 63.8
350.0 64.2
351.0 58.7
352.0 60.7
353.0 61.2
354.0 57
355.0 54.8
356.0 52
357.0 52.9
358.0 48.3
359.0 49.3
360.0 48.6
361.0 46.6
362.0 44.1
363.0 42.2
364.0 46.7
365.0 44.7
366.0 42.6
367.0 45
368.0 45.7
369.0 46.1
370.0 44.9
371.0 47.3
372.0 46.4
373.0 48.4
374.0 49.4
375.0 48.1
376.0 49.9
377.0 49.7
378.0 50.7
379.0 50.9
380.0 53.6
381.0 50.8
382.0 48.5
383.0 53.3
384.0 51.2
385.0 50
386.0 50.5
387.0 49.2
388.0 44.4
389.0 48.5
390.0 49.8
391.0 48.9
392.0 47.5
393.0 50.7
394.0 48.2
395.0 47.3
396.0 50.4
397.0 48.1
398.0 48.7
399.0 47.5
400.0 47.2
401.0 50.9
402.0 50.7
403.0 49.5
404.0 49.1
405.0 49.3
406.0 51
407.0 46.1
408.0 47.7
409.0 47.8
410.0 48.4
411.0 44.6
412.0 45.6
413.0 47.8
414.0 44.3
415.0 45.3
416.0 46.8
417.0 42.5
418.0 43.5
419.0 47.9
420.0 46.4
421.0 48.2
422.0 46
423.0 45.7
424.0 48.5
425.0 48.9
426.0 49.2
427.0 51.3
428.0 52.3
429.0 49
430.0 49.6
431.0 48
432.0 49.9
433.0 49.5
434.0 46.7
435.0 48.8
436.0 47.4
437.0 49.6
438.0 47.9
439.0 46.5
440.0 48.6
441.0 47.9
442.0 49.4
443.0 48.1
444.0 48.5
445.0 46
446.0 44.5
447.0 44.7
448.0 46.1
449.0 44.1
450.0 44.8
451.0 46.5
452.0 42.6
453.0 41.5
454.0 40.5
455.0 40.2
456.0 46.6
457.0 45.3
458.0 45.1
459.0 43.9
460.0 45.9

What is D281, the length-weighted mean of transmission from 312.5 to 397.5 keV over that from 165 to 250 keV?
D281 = 1.18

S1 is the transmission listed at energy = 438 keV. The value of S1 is 47.9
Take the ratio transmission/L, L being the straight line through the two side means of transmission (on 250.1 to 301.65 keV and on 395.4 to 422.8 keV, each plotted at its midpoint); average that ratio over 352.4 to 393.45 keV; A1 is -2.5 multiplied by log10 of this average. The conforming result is 0.07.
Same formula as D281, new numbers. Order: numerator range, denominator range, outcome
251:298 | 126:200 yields 1.70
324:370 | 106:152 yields 1.62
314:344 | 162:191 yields 1.84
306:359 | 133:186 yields 1.81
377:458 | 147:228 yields 1.06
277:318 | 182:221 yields 1.34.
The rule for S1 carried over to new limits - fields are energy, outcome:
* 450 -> 44.8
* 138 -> 36.1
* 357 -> 52.9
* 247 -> 53.5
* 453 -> 41.5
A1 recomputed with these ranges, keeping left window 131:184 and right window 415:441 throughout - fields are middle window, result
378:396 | -0.08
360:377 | -0.02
